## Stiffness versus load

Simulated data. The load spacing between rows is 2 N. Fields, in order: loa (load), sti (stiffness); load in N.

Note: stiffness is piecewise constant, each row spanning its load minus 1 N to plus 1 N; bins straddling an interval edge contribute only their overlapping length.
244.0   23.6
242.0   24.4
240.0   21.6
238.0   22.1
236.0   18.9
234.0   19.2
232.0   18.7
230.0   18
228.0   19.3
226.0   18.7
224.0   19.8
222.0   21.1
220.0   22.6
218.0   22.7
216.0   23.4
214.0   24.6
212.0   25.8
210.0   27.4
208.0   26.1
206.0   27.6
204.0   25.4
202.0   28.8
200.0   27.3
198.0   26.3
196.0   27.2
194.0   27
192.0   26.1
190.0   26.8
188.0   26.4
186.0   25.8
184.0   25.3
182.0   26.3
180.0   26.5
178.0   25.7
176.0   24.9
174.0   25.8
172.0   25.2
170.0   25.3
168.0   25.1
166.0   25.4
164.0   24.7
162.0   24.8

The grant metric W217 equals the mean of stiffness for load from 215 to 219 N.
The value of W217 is 23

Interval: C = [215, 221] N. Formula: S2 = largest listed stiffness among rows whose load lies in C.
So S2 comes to 23.4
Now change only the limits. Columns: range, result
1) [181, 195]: 27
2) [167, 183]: 26.5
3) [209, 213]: 27.4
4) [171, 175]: 25.8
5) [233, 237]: 19.2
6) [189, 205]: 28.8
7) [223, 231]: 19.8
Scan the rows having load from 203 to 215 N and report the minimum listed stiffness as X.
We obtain 24.6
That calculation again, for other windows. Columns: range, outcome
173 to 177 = 24.9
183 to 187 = 25.3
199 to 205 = 25.4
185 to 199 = 25.8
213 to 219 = 22.7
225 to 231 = 18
